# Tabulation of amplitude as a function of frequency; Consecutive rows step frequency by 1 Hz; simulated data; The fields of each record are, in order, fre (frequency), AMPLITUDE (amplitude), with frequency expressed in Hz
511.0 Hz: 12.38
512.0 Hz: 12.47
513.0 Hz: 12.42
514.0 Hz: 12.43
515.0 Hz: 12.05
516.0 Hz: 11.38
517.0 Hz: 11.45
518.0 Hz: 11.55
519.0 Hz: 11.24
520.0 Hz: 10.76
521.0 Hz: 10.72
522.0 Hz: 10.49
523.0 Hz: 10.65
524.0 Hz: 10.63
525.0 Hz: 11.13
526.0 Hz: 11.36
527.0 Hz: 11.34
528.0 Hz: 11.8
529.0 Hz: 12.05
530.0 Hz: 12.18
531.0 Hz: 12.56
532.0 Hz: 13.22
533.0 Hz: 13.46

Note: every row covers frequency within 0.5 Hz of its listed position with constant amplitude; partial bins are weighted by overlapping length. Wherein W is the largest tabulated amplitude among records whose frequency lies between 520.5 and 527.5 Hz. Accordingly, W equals 11.36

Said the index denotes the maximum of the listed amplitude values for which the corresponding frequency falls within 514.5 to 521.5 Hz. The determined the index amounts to 12.05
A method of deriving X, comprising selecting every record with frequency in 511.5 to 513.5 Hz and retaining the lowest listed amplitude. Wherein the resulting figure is 12.42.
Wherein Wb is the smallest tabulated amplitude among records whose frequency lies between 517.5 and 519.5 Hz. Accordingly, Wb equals 11.24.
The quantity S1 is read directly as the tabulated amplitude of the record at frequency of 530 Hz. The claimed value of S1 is 12.18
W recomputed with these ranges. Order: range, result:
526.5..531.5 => 12.56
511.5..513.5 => 12.47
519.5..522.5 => 10.76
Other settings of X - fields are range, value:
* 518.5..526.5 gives 10.49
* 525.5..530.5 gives 11.34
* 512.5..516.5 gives 11.38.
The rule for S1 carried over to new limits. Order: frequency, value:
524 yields 10.63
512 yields 12.47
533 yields 13.46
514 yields 12.43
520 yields 10.76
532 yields 13.22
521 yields 10.72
